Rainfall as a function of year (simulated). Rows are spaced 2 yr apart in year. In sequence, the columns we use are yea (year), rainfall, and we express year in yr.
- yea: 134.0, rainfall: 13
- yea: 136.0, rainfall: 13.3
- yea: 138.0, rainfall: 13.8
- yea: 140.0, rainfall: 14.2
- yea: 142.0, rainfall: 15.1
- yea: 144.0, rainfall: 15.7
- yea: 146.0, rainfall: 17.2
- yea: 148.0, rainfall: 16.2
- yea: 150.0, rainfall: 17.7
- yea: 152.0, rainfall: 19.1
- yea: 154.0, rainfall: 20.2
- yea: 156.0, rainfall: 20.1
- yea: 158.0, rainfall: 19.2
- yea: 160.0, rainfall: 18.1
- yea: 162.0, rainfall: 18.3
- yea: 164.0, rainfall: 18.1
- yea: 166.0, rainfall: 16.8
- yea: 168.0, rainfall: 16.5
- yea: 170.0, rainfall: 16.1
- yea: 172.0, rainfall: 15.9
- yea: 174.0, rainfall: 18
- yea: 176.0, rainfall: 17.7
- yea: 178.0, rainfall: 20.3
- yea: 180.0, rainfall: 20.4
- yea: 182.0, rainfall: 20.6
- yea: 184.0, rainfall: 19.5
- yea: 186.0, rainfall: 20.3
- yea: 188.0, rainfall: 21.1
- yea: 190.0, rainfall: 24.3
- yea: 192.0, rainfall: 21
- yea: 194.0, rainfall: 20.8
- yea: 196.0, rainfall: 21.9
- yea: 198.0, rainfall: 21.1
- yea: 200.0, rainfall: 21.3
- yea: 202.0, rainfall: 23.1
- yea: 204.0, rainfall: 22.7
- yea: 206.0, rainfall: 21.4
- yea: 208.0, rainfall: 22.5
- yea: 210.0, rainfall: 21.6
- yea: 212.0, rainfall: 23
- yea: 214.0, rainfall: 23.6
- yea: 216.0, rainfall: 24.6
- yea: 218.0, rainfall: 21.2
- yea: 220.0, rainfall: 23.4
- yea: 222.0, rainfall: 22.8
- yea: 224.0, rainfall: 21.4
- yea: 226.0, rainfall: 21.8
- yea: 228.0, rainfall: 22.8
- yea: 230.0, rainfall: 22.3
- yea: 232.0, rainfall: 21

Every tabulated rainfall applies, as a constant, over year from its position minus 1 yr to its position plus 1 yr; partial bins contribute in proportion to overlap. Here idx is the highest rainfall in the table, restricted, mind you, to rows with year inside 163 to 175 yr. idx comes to 18.1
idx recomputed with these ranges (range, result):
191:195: 21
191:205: 23.1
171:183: 20.6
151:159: 20.2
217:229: 23.4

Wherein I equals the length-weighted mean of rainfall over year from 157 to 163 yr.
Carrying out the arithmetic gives 18.5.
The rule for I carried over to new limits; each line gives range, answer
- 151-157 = 19.8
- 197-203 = 21.8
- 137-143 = 14.4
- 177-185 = 20.2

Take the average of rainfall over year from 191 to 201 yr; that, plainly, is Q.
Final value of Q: 21.2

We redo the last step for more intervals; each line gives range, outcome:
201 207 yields 22.4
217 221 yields 22.3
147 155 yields 18.3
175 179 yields 19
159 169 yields 17.6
